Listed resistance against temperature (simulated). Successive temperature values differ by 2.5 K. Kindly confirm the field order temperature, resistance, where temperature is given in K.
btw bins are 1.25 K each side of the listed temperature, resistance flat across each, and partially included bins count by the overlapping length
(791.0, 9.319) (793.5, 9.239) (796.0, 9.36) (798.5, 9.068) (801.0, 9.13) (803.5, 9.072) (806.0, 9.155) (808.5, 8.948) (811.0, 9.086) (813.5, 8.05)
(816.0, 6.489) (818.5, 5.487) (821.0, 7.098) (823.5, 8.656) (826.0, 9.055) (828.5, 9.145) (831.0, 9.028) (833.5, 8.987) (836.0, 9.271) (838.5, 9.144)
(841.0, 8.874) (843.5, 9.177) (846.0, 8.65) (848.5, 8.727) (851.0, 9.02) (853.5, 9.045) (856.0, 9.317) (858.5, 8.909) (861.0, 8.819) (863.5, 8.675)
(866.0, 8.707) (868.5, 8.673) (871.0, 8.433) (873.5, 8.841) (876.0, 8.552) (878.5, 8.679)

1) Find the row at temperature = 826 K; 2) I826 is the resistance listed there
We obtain 9.055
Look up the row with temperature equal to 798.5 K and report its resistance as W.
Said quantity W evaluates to 9.068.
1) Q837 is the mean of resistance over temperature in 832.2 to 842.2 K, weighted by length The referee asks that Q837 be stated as 9.07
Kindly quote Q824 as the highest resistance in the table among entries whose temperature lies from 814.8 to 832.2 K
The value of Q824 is 9.145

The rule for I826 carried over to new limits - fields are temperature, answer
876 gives 8.552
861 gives 8.819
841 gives 8.874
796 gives 9.36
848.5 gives 8.727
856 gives 9.317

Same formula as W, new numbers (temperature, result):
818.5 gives 5.487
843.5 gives 9.177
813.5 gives 8.05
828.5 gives 9.145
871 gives 8.433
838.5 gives 9.144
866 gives 8.707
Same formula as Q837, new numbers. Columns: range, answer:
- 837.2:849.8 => 8.92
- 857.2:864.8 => 8.8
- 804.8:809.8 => 9.05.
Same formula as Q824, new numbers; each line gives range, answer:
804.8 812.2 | 9.155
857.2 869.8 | 8.909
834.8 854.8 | 9.271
